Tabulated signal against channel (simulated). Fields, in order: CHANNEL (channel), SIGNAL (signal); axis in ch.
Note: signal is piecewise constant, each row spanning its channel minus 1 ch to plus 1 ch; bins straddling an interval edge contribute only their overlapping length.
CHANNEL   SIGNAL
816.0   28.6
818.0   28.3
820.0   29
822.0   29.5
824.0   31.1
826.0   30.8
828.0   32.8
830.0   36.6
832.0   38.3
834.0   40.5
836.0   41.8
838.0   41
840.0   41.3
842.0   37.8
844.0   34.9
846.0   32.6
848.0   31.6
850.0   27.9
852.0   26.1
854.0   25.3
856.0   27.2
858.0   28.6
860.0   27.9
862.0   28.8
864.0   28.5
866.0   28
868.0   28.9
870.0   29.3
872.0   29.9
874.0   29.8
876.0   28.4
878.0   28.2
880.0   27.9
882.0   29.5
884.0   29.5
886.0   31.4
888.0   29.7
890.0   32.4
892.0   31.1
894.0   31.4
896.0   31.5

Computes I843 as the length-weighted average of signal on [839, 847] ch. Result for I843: 36.6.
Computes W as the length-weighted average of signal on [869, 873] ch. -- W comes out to 29.6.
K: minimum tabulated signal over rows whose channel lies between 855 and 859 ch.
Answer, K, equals 27.2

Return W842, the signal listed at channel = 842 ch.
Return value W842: 37.8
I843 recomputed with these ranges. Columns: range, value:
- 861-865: 28.6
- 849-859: 27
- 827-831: 34.7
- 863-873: 28.9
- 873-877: 29.1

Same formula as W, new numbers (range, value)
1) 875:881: 28.2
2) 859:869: 28.4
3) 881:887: 30.1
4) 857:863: 28.4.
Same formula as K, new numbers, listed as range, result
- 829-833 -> 36.6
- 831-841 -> 38.3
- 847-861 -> 25.3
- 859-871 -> 27.9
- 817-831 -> 28.3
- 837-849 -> 31.6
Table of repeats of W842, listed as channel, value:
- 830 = 36.6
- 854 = 25.3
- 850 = 27.9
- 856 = 27.2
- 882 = 29.5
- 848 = 31.6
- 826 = 30.8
